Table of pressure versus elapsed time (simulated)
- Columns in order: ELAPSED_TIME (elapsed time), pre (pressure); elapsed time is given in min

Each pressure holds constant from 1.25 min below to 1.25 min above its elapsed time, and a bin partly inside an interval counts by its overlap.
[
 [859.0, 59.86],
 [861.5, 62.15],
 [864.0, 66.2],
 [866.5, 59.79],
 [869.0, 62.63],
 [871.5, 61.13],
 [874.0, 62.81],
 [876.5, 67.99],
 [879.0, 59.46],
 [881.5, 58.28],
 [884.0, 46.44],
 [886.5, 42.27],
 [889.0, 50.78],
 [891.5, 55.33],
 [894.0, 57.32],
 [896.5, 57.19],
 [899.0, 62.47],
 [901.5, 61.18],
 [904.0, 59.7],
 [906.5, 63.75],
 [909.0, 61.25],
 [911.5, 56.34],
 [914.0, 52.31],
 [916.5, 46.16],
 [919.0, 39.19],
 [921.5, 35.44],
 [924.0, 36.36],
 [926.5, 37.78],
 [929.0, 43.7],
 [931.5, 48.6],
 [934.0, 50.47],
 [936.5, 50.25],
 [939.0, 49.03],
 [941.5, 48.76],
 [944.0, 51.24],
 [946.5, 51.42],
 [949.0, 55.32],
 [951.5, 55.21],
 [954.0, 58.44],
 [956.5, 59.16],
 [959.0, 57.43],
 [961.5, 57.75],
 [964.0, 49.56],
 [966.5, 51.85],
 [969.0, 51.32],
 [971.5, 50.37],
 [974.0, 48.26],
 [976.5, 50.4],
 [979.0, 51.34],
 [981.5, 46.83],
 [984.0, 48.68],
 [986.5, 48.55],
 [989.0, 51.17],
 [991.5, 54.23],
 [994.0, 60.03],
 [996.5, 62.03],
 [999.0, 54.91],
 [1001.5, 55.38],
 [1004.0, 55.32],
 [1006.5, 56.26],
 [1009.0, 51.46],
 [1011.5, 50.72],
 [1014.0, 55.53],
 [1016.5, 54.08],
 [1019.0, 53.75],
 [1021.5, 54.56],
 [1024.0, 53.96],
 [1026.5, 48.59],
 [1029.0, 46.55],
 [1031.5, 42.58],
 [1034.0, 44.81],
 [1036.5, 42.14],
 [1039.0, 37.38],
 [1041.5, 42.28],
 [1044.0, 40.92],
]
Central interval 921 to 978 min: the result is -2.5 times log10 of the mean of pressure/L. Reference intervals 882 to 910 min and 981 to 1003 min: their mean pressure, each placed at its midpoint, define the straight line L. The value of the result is 0.10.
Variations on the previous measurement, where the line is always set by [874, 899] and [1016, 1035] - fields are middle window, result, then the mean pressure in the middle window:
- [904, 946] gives 0.12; 48.6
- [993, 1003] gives -0.14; 58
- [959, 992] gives 0.02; 51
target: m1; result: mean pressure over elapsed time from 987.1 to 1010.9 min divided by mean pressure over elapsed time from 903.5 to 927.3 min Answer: 1.14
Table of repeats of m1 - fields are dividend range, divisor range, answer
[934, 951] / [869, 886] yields 0.87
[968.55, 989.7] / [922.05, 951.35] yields 1.04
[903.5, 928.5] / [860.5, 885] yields 0.79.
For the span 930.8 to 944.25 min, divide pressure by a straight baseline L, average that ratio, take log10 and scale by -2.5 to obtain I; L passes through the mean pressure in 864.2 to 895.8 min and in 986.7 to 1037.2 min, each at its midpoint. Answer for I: 0.11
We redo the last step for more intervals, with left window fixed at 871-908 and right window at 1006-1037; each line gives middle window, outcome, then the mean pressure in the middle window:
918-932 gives 0.367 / 39.7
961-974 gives 0.040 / 51.5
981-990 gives 0.075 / 48.9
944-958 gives -0.024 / 55.5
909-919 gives 0.103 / 51.3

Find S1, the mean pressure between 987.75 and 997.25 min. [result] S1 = 56.6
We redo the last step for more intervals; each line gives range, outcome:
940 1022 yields 53.3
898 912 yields 61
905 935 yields 47.7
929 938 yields 48.9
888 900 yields 56.6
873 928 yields 53.1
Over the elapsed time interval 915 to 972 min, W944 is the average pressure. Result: 49.3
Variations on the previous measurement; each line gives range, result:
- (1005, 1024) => 53.8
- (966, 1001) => 52.2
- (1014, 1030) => 52.3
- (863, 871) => 62.6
